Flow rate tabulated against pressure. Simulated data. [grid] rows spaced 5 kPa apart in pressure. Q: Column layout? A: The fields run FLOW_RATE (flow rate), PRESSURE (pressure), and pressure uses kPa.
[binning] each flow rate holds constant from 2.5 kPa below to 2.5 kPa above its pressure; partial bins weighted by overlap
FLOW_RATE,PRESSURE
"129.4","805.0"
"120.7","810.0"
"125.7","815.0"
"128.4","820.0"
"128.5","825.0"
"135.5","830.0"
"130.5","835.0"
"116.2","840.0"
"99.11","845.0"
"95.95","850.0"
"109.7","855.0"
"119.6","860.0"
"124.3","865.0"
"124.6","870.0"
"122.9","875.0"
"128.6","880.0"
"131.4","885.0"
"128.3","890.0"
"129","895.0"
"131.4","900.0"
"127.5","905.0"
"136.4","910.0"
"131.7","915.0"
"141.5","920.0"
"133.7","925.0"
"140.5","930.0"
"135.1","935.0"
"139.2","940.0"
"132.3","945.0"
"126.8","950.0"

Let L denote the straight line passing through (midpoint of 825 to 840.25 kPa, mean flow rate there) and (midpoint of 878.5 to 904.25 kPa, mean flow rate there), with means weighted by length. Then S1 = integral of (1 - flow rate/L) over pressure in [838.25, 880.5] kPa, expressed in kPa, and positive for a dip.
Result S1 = 4.69 kPa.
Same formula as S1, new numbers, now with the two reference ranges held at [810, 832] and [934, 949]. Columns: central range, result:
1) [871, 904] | 0.88 kPa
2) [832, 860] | 3.91 kPa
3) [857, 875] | 1.14 kPa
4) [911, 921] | -0.18 kPa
